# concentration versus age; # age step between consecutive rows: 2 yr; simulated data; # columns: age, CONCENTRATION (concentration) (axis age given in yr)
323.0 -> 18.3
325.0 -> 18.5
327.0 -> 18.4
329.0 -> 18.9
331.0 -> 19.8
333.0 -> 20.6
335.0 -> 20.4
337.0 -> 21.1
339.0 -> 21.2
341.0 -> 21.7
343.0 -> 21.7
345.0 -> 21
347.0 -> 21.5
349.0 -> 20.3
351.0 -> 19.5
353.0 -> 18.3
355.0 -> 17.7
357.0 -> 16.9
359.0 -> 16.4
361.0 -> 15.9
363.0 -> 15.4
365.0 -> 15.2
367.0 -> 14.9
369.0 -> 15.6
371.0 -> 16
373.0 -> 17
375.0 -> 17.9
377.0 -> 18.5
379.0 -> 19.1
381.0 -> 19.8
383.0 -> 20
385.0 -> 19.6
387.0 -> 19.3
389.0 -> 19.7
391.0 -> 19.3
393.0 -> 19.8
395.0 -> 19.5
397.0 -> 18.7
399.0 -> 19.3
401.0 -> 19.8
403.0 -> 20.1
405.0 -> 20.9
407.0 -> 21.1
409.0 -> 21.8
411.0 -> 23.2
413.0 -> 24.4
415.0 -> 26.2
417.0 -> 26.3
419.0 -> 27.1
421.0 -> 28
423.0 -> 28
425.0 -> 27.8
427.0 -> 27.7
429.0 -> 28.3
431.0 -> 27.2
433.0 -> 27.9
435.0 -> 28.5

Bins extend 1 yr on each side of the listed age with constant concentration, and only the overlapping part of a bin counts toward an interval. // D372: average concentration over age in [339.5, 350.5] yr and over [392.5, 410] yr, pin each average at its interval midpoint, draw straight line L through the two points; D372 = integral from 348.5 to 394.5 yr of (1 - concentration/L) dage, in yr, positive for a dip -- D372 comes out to 6.1 yr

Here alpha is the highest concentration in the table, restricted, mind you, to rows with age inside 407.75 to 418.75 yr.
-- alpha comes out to 26.3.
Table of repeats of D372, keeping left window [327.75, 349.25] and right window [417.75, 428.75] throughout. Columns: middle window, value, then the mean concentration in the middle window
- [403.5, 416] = 1.8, 22.8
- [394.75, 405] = 2.5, 19.6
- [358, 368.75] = 3.4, 15.6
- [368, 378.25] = 2.8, 17.1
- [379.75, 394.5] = 3.0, 19.6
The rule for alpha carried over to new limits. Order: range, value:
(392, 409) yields 21.8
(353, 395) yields 20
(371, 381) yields 19.8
